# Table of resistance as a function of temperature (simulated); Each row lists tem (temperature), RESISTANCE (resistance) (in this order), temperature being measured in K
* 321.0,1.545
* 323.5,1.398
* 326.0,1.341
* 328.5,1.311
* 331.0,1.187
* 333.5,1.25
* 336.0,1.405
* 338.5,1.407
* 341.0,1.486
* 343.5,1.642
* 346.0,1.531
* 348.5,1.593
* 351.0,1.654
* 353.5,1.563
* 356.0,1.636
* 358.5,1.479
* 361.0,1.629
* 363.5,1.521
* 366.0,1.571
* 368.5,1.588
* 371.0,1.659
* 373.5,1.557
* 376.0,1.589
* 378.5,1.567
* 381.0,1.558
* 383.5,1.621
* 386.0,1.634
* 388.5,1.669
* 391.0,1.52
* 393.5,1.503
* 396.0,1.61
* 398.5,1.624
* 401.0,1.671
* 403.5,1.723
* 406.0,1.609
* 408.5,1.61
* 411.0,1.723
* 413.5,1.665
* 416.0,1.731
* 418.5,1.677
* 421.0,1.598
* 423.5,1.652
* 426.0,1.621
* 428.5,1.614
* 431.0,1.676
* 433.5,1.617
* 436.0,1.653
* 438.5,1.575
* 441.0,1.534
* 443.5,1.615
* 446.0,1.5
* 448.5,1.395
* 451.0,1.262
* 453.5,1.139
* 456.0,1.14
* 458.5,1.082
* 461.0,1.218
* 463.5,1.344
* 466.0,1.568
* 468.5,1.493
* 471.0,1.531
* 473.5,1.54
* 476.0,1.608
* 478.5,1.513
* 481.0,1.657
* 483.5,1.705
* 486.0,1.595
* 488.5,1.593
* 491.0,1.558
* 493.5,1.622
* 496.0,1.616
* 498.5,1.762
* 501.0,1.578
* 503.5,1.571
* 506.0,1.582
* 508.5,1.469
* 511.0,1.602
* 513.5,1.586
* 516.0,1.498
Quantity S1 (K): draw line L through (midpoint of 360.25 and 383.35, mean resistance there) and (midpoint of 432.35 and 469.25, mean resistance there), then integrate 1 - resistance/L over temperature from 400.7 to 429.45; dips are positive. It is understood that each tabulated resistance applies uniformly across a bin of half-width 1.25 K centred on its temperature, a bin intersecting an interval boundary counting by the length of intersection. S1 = -3.3 K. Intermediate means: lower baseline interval 1.58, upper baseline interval 1.41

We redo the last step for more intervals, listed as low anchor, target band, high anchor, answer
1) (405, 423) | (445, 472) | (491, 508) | 5.0 K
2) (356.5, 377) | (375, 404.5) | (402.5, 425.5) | 0.2 K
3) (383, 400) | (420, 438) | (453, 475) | -2.0 K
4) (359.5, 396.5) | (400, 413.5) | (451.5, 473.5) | -1.5 K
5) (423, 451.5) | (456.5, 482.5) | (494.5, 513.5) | 2.2 K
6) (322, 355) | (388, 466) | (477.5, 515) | -0.2 K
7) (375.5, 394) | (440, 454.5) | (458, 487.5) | 1.1 K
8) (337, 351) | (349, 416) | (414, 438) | -0.7 K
